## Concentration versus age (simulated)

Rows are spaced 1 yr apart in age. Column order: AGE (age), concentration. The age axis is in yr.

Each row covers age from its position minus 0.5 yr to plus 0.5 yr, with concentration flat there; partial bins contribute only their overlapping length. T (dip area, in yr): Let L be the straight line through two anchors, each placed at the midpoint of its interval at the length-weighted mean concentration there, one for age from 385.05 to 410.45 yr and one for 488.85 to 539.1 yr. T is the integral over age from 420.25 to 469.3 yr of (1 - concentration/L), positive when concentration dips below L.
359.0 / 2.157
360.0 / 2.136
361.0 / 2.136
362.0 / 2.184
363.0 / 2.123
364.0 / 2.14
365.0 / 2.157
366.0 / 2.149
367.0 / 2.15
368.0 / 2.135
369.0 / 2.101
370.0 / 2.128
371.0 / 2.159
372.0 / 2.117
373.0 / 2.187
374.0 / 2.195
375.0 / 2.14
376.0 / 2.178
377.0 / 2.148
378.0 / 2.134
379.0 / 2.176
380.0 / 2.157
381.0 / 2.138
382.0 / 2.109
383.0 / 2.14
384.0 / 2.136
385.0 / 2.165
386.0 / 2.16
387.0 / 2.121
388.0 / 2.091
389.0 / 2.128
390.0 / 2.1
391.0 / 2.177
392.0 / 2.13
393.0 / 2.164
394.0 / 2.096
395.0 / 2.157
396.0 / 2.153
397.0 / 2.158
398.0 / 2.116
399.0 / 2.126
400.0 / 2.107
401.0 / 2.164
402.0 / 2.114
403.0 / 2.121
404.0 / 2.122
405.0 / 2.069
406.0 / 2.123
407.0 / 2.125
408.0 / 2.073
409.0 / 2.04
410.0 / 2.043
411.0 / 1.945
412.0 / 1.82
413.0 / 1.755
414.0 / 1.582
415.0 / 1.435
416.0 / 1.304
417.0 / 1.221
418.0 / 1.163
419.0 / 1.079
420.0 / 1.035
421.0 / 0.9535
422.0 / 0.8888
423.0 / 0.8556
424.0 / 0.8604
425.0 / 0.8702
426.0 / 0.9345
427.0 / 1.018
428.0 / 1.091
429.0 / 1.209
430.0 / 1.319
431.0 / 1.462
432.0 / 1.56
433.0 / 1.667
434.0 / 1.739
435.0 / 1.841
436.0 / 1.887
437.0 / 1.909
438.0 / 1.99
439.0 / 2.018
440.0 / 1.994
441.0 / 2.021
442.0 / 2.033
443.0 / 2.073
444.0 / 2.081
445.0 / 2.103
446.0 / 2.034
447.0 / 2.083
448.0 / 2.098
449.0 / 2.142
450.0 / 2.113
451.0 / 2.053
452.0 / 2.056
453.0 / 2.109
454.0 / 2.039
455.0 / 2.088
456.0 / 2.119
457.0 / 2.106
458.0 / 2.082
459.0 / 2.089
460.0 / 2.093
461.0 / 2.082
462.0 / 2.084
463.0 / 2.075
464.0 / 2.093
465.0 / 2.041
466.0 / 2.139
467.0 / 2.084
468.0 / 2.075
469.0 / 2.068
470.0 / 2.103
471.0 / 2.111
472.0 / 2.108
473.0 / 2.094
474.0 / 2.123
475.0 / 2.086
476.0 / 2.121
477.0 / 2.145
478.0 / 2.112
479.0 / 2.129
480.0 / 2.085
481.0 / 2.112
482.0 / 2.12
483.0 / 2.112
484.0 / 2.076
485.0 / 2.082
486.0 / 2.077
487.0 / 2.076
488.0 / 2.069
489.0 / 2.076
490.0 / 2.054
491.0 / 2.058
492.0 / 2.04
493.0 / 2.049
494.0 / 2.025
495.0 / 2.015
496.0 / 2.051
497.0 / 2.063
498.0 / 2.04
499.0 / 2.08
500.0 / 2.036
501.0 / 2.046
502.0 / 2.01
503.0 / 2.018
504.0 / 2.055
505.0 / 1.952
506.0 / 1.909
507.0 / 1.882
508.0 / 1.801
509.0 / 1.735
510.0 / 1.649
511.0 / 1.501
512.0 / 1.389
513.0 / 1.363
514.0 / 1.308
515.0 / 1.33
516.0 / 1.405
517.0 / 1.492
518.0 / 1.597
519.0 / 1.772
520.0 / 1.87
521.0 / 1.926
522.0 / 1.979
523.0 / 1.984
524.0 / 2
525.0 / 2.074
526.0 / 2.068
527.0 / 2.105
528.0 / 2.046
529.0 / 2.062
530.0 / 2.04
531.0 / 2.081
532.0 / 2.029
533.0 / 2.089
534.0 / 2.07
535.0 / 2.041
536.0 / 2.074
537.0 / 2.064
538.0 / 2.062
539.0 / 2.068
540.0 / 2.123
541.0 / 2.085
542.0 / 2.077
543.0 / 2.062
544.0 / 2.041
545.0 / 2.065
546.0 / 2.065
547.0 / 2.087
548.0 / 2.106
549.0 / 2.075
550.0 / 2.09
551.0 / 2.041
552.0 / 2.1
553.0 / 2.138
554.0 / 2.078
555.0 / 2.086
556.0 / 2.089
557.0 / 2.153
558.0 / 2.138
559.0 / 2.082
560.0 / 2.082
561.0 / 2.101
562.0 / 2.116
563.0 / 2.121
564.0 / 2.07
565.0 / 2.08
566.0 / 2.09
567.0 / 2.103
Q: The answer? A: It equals 5.6 yr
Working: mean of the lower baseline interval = 2.12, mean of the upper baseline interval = 1.91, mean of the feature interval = 1.8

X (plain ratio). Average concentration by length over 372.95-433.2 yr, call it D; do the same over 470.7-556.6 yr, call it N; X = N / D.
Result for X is 1.10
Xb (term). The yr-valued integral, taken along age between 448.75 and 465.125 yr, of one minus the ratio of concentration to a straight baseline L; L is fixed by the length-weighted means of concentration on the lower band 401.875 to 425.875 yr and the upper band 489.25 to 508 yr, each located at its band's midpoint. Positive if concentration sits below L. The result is -2.76 yr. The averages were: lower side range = 1.55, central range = 2.09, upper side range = 2.02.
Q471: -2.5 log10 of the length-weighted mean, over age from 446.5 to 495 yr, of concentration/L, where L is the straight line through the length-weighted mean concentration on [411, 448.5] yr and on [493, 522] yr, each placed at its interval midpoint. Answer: -0.24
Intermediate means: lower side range 1.55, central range 2.09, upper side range 1.8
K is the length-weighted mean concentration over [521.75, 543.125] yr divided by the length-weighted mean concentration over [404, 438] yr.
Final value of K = 1.37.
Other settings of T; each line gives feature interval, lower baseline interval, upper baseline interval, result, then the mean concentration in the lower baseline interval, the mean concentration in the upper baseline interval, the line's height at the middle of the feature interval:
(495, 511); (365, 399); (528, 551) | 1.1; 2.14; 2.07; 2.09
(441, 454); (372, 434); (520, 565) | -1.3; 1.81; 2.07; 1.89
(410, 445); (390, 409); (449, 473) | 10.0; 2.12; 2.09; 2.11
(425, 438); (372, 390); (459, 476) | 4.0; 2.15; 2.09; 2.11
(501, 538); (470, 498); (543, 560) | 4.0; 2.08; 2.09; 2.09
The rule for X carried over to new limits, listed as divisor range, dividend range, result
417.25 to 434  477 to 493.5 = 1.82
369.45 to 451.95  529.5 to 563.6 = 1.12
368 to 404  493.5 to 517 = 0.84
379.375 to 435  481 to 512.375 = 1.12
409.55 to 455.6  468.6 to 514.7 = 1.20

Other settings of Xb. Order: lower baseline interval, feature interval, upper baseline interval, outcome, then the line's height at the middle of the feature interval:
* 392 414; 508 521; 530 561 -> 3.2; 2.08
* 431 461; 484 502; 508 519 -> -4.3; 1.66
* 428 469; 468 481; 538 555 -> -0.7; 1.99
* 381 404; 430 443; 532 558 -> 1.8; 2.12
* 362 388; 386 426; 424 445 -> 2.5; 1.88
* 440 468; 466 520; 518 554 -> 3.1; 2.06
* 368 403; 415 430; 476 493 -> 7.5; 2.12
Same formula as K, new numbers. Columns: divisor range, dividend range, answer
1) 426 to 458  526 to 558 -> 1.12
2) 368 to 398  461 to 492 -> 0.98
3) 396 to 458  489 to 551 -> 1.10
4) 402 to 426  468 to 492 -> 1.36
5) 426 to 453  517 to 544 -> 1.10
